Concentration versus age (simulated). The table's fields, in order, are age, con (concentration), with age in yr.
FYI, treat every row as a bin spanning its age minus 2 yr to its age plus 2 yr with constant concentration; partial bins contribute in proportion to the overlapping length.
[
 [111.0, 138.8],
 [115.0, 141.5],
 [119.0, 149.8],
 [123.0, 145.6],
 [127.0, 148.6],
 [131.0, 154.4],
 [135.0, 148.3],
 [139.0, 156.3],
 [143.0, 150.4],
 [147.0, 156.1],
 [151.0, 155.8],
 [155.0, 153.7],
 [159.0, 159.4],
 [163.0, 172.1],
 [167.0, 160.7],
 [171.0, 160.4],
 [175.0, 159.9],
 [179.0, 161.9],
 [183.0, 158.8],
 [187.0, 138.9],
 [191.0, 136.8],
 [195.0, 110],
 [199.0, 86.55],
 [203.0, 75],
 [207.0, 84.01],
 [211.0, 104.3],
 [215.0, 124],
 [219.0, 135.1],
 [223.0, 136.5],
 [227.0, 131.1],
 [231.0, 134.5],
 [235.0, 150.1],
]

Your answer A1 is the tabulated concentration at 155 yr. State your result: 153.7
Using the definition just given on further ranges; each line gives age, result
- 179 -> 161.9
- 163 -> 172.1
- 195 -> 110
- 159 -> 159.4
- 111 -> 138.8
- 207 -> 84.01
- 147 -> 156.1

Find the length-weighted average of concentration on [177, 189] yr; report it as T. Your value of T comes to 153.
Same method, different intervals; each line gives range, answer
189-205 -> 102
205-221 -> 112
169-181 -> 161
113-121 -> 146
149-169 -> 160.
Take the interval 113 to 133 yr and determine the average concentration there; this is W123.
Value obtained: 148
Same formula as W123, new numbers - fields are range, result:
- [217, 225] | 136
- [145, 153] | 156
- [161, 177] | 163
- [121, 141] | 151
